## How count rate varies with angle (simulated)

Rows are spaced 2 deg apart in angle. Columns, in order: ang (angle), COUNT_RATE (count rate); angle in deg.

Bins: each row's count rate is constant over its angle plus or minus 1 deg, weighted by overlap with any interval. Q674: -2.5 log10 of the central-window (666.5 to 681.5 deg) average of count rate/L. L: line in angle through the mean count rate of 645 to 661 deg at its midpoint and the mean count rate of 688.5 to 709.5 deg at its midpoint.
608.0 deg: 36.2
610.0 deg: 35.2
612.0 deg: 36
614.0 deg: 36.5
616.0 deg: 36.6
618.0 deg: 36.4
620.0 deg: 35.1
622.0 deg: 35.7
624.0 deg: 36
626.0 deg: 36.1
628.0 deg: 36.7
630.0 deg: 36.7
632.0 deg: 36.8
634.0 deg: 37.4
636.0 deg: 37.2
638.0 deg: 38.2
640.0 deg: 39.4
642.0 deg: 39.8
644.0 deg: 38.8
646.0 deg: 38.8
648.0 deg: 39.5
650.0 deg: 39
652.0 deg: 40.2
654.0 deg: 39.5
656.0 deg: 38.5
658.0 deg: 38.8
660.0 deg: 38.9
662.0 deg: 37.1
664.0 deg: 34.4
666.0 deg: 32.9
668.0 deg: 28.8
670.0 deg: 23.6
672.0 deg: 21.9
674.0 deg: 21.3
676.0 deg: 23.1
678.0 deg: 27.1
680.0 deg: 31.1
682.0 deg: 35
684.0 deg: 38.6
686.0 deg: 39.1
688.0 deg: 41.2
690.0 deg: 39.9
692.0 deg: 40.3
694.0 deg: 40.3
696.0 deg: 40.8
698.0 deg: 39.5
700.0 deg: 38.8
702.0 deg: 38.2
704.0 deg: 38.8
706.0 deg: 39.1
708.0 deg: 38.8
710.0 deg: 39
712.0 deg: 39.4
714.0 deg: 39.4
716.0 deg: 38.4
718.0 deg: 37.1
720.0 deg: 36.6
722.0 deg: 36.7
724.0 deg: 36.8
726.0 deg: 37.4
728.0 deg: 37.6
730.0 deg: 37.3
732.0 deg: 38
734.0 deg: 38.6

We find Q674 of 0.455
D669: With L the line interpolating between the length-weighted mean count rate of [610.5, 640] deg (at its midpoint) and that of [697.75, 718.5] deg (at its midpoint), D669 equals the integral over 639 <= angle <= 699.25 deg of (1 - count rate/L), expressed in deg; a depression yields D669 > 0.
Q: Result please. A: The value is 3.4 deg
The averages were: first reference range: 36.6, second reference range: 38.8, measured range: 35.6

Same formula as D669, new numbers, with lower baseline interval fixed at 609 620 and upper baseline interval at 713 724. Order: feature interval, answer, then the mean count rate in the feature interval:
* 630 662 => -1.8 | 38.6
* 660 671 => 1.4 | 32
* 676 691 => 0.8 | 35.1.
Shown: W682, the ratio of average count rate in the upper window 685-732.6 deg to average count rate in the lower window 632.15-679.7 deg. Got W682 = 1.12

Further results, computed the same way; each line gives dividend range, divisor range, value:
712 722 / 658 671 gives 1.15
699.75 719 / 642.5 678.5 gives 1.15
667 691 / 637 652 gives 0.79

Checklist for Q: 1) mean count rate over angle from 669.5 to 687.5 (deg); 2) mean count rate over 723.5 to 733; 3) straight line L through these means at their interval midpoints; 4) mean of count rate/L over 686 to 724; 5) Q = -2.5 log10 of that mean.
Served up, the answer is -0.16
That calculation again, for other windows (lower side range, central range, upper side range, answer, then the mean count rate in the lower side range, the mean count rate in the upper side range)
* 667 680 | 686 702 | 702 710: -0.19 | 24.8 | 38.8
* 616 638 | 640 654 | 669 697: -0.12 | 36.5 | 33.1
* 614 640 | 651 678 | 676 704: 0.16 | 36.7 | 37.2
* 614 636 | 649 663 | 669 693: -0.15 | 36.4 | 31.9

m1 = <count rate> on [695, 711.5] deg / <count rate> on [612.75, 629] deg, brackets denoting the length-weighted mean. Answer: 1.1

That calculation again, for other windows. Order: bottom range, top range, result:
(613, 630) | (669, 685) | 0.77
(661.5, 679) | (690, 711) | 1.43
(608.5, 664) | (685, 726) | 1.04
